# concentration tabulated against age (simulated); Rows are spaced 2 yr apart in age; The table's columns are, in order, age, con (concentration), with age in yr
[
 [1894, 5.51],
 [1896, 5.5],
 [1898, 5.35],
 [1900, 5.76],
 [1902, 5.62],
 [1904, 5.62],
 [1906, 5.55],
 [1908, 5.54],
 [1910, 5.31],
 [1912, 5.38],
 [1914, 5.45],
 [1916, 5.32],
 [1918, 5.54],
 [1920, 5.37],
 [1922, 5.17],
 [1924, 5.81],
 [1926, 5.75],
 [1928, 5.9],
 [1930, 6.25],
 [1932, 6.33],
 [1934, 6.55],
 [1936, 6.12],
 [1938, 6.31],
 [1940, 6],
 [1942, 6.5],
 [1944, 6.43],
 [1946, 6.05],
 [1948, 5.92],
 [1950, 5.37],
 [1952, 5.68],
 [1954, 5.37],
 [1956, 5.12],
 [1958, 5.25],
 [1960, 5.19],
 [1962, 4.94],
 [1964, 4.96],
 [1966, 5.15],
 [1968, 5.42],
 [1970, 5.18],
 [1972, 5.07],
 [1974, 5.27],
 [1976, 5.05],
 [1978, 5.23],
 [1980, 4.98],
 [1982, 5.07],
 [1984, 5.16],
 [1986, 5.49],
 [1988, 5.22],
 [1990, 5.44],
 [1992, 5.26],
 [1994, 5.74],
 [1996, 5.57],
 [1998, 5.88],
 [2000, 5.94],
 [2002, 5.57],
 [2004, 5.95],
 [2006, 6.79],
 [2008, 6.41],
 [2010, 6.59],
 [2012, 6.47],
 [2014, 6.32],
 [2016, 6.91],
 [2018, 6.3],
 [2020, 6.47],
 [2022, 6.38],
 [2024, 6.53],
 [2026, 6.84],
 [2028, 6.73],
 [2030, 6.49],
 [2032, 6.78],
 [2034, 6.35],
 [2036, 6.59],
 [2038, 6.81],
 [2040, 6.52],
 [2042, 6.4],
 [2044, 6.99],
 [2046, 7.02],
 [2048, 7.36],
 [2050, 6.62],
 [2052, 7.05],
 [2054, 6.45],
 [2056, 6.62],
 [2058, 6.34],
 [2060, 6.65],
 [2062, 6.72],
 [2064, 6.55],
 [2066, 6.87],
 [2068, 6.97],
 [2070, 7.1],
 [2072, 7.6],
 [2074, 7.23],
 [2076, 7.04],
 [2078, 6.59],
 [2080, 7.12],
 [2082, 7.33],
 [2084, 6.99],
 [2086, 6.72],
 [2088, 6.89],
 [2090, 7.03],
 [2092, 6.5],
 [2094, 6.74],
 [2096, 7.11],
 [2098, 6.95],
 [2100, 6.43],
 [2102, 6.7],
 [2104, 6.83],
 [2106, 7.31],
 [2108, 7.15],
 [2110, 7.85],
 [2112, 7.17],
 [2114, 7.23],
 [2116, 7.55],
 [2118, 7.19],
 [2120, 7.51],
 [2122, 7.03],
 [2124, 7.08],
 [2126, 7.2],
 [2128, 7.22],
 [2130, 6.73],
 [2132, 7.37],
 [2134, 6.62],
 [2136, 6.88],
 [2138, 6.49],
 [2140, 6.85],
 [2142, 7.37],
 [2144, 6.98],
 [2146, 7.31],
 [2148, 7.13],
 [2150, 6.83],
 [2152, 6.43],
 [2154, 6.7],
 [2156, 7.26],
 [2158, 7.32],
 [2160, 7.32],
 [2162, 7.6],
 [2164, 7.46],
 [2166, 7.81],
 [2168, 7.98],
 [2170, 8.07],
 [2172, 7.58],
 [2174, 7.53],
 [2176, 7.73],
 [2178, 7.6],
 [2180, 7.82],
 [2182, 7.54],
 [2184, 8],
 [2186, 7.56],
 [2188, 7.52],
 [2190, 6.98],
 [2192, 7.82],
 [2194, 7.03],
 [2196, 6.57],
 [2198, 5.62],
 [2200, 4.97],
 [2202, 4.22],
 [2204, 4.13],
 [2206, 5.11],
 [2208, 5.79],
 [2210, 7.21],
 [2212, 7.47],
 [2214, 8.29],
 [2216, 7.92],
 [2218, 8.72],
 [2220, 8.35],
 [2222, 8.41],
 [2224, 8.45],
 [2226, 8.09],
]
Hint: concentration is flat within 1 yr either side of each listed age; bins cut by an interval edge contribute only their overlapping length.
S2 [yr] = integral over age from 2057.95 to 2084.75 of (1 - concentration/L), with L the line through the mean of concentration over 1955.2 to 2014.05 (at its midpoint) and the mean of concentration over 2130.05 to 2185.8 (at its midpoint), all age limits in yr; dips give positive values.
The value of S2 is -2.3 yr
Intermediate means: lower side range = 5.51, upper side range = 7.31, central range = 6.96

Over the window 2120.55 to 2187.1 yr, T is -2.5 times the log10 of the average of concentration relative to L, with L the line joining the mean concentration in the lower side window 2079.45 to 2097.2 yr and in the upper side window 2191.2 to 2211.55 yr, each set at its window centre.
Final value -0.16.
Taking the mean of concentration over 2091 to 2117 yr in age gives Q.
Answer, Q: 7.04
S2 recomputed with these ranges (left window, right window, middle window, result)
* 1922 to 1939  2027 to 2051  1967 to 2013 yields 6.0 yr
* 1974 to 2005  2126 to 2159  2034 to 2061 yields -3.1 yr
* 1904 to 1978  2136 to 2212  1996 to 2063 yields -4.5 yr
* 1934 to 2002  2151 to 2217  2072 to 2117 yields -4.5 yr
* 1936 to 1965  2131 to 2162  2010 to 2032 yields -1.5 yr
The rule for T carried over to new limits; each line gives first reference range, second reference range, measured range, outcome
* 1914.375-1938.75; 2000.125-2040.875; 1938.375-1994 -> 0.131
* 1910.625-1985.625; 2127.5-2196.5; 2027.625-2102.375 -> -0.051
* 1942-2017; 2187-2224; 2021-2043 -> -0.119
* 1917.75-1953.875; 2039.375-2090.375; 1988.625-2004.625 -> 0.132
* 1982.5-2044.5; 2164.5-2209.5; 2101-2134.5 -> -0.089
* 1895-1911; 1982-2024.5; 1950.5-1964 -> 0.106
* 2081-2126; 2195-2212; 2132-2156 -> -0.074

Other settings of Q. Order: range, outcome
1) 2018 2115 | 6.84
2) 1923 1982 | 5.62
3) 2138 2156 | 6.94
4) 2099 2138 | 7.09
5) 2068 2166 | 7.07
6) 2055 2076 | 6.87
